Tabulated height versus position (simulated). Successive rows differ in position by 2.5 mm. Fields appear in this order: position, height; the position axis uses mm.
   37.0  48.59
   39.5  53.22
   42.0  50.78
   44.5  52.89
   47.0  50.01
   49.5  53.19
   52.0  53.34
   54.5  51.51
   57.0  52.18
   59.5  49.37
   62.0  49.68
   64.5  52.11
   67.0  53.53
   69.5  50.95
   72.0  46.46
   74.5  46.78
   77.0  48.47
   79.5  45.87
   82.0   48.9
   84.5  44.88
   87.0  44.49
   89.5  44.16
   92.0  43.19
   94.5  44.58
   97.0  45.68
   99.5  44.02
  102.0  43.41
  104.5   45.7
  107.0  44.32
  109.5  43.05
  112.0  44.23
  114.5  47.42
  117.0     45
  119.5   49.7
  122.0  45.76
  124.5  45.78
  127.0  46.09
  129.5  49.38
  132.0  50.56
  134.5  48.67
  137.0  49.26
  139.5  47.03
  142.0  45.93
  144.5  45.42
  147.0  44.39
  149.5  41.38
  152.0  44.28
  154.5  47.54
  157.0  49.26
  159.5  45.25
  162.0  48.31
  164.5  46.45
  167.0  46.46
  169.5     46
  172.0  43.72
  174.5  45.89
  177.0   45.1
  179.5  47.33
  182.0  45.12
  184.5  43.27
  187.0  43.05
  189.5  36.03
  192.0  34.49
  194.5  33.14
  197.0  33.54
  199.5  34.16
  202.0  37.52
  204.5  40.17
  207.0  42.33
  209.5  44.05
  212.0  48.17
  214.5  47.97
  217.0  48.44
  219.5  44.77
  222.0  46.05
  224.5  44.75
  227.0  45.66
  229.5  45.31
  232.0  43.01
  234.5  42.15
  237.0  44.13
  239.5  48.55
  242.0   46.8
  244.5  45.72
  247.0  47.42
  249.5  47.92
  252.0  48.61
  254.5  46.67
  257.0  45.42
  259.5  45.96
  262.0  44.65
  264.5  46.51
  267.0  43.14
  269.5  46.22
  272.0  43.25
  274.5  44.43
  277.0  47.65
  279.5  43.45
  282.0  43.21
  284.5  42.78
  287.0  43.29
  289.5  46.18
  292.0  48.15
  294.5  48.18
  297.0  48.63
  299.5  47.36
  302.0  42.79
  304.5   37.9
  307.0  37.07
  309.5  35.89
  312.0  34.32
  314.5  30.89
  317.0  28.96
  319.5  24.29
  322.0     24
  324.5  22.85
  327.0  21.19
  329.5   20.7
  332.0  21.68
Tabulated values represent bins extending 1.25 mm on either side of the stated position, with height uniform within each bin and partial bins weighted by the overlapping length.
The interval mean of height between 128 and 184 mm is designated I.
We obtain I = 46.4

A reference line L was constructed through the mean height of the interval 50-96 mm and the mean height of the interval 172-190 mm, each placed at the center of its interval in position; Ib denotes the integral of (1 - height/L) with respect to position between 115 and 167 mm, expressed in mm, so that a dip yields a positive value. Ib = -1.3 mm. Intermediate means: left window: 48.4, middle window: 46.8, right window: 44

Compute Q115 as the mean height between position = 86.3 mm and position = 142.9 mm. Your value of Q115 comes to 46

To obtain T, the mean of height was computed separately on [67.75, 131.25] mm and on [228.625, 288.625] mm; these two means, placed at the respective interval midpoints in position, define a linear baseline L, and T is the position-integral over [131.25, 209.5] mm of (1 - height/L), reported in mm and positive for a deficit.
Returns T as 3.68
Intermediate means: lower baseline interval 46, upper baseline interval 45.3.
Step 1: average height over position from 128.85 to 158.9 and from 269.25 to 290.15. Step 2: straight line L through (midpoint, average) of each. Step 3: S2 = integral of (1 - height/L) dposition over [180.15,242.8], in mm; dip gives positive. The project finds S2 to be 4.2 mm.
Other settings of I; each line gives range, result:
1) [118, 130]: 47.2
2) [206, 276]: 45.7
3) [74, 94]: 45.8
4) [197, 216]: 41.6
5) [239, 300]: 46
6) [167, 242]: 43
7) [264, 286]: 44.4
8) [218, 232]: 45.2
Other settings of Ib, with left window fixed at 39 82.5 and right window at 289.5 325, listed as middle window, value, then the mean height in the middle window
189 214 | 2.40 mm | 38.7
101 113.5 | 0.98 mm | 44.2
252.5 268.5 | -2.37 mm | 45.6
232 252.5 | -2.76 mm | 46.1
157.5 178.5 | -0.63 mm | 46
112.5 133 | -0.08 mm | 47.3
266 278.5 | -1.89 mm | 44.9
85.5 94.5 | 0.89 mm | 44.1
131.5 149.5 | -0.23 mm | 46.8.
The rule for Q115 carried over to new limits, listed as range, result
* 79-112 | 44.7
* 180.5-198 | 38.6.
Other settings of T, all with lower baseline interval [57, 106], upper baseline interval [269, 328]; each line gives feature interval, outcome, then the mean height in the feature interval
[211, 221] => -1.3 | 47.3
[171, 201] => 1.9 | 40.4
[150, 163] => -0.7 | 46.6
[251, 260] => -1.4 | 46.7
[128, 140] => -1.1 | 49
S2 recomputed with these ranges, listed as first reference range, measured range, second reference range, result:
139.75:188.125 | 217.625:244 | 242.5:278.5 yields 0.36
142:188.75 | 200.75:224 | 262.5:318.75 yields -0.13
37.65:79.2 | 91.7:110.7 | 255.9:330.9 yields 1.70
